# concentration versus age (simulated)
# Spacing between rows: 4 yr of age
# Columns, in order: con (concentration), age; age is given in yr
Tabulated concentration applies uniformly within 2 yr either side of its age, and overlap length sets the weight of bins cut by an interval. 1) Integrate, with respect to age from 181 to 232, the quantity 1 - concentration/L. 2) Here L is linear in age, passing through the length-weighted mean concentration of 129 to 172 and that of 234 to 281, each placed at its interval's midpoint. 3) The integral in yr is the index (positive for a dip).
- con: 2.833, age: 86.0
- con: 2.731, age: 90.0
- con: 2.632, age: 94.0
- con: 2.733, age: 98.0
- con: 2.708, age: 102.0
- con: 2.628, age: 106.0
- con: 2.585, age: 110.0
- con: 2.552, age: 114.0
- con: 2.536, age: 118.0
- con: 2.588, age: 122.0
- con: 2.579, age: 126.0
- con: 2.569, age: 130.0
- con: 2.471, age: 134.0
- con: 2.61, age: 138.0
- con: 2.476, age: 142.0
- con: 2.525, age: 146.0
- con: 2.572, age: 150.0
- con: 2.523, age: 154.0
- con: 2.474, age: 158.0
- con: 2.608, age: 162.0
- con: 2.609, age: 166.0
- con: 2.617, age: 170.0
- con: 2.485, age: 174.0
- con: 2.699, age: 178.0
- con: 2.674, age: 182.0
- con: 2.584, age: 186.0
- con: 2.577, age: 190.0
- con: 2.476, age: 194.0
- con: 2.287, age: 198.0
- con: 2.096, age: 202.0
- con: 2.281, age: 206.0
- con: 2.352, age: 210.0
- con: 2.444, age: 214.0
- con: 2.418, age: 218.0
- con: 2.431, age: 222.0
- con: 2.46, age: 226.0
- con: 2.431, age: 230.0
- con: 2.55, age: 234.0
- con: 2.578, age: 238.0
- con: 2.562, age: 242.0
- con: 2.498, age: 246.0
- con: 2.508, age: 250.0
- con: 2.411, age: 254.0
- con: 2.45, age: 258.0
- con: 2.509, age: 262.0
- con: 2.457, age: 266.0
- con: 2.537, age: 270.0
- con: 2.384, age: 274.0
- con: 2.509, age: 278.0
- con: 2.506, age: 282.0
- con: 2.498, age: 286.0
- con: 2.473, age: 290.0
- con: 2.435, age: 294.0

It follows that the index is 2.1 yr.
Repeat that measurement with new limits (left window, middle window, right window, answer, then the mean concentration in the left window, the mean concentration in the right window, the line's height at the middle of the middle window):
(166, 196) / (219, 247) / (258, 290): 0.3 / 2.59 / 2.48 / 2.53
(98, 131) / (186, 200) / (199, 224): -0.5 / 2.6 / 2.33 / 2.39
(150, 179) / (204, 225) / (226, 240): 1.1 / 2.57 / 2.51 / 2.53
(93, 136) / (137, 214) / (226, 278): 1.6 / 2.6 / 2.49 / 2.55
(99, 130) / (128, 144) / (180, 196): 0.4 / 2.6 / 2.58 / 2.59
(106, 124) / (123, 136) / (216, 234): 0.1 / 2.57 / 2.45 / 2.56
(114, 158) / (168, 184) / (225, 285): -0.6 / 2.54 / 2.49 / 2.52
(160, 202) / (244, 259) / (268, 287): 0.2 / 2.54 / 2.49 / 2.5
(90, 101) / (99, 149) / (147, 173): 1.2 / 2.69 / 2.56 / 2.64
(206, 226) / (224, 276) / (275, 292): -0.9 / 2.4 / 2.49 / 2.45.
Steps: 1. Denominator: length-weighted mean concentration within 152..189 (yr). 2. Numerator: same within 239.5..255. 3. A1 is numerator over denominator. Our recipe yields 1.0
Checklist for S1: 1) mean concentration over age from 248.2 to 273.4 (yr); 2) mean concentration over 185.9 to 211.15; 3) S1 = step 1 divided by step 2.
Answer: 1.0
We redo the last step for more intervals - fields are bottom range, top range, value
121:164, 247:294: 0.97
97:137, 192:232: 0.91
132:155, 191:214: 0.92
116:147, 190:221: 0.93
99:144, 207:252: 0.96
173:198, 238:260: 0.97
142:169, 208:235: 0.96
